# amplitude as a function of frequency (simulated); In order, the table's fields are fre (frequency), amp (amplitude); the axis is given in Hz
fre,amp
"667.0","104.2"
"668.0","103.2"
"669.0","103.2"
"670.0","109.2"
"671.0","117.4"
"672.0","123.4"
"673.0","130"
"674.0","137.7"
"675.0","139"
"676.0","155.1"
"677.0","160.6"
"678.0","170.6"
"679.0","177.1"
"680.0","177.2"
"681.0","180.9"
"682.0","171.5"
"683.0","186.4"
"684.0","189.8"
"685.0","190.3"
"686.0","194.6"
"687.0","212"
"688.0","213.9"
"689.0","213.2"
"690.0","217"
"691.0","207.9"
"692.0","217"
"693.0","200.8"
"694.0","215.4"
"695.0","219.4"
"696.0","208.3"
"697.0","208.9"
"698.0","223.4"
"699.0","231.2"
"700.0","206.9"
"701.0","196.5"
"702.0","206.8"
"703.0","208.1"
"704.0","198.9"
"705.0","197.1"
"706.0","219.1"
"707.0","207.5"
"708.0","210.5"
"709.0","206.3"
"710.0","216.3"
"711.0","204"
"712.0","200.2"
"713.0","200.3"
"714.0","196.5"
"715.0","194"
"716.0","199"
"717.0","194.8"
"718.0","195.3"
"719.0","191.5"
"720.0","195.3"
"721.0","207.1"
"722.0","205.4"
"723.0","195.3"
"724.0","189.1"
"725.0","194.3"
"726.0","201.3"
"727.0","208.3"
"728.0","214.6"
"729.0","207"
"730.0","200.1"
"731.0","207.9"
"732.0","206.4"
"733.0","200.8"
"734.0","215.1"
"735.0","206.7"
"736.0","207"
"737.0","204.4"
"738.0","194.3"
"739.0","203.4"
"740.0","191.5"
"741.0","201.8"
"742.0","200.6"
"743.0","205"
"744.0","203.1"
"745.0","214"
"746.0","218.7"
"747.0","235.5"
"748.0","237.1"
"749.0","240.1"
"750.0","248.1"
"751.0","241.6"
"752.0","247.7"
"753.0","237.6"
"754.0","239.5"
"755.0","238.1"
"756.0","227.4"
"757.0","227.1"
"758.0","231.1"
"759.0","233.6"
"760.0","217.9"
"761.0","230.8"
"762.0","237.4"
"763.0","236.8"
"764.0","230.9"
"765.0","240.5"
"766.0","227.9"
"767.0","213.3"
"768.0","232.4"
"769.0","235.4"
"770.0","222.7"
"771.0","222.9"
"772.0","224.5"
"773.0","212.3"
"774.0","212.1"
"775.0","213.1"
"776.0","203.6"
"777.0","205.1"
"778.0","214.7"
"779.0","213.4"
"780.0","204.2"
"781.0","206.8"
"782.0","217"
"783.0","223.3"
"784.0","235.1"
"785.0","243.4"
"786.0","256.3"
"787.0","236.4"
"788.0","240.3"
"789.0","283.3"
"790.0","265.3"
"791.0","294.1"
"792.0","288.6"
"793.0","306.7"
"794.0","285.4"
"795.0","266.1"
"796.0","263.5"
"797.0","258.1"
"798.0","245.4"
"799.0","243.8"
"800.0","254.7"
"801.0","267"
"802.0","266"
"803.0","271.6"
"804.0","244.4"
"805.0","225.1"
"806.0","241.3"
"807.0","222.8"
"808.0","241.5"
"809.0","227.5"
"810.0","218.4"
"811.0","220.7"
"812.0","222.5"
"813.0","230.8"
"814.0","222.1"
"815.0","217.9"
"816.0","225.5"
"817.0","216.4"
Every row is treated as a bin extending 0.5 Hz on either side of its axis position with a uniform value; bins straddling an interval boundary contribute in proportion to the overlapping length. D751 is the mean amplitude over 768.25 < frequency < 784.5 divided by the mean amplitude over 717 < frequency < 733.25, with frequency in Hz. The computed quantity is 1.08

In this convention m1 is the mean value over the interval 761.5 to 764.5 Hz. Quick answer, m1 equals 235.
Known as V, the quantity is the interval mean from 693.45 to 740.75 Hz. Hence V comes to 204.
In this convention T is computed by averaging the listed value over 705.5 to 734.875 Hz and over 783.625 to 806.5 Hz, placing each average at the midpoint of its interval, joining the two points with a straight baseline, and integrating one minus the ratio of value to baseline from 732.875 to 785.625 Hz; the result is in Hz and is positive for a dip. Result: 2.5 Hz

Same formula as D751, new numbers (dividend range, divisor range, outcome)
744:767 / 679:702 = 1.14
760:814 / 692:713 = 1.14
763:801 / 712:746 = 1.19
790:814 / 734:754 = 1.15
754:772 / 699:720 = 1.13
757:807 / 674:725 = 1.21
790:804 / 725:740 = 1.31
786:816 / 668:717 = 1.33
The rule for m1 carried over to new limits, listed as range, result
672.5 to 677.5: 144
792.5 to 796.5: 280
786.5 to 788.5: 238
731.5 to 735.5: 207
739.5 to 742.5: 198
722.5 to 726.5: 195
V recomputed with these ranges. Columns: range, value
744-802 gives 238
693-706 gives 210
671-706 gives 190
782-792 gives 253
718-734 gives 202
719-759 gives 214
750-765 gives 235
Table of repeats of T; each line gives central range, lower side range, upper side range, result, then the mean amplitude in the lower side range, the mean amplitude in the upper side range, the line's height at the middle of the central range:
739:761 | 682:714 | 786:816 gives 0.3 Hz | 207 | 250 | 229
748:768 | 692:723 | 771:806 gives -0.4 Hz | 206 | 244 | 229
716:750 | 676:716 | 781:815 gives 1.8 Hz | 201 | 248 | 218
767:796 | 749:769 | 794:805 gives 1.1 Hz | 234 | 258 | 247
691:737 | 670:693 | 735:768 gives -1.8 Hz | 176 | 224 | 198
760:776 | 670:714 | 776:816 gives 0.2 Hz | 191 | 243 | 229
